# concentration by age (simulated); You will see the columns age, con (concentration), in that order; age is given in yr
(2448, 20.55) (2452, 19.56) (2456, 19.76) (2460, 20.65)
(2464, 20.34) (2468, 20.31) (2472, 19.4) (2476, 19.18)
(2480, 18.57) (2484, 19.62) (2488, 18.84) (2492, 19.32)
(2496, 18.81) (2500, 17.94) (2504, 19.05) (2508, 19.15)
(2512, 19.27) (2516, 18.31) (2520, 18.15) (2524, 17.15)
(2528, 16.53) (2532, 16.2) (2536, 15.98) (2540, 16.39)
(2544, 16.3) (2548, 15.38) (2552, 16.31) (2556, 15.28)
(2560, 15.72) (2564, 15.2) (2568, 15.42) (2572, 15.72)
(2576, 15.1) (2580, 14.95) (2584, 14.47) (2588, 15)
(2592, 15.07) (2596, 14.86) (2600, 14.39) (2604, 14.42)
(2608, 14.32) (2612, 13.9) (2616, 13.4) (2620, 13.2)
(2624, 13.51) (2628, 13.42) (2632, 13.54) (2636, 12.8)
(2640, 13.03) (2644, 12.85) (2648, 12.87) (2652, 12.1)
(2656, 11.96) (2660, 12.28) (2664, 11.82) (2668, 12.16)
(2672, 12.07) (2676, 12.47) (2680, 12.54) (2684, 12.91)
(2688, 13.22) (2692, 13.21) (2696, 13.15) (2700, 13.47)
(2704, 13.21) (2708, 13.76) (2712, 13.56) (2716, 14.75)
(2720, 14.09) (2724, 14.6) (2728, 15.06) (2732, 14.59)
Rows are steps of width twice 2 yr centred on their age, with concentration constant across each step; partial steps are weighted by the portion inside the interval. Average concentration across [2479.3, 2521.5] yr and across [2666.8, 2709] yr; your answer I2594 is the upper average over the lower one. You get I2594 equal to 0.7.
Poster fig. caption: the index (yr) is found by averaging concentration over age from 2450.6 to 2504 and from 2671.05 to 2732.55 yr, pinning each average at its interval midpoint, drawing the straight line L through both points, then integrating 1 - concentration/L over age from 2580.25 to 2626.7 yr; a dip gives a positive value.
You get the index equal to 5.4 yr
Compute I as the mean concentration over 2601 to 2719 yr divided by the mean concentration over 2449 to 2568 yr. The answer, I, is 0.7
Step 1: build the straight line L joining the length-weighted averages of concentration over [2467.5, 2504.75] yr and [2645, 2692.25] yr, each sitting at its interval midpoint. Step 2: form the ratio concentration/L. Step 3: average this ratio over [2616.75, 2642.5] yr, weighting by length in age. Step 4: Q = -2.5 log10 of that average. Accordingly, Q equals 0.05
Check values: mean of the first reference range 19.1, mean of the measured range 13.2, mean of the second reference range 12.4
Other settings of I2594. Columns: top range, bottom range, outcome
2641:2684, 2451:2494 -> 0.63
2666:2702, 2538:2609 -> 0.84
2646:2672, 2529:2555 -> 0.76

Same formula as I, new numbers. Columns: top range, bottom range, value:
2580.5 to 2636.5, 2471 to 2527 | 0.75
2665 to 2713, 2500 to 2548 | 0.74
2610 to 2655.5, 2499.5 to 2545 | 0.75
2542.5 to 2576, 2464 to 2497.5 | 0.81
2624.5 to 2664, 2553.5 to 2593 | 0.84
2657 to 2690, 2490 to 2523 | 0.66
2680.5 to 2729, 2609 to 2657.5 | 1.05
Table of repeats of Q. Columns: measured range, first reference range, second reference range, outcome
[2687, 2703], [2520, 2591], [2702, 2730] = 0.09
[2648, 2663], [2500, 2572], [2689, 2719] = 0.19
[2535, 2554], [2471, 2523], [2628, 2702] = 0.07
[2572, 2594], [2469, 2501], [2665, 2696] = 0.06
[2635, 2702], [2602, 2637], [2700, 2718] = 0.09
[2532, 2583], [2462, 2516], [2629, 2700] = 0.07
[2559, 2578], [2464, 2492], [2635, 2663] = 0.02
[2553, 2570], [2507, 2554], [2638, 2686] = 0.03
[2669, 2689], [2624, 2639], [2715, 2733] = 0.11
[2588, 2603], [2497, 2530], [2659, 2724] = 0.08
